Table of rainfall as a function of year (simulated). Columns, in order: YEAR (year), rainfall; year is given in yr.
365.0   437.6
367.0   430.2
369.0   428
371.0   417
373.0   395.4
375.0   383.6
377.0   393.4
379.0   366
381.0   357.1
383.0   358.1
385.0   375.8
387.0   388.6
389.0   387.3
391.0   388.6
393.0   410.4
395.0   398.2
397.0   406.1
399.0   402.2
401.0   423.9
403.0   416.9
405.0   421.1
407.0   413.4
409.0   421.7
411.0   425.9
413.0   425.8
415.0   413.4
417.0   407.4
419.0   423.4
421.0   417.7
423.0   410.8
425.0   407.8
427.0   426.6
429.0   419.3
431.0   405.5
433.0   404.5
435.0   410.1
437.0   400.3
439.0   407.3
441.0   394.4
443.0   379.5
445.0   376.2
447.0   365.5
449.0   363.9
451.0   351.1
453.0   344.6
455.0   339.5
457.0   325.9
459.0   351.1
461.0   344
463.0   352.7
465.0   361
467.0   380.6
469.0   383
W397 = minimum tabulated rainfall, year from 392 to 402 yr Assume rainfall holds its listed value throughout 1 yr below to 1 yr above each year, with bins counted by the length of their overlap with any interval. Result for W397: 398.2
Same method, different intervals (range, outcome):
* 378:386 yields 357.1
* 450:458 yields 325.9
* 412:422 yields 407.4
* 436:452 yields 351.1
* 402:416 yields 413.4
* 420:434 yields 404.5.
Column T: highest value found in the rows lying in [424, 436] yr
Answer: 426.6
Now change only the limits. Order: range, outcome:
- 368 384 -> 428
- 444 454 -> 376.2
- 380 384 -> 358.1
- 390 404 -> 423.9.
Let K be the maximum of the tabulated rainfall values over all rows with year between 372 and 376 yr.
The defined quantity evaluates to 395.4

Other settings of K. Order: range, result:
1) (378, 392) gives 388.6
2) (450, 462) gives 351.1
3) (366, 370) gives 430.2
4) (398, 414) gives 425.9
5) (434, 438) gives 410.1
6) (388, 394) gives 410.4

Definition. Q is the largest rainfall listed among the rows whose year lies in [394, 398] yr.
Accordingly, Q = 406.1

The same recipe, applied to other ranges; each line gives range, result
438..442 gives 407.3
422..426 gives 410.8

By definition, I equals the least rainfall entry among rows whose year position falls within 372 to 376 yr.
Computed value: 383.6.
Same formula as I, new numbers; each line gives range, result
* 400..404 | 416.9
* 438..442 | 394.4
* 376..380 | 366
